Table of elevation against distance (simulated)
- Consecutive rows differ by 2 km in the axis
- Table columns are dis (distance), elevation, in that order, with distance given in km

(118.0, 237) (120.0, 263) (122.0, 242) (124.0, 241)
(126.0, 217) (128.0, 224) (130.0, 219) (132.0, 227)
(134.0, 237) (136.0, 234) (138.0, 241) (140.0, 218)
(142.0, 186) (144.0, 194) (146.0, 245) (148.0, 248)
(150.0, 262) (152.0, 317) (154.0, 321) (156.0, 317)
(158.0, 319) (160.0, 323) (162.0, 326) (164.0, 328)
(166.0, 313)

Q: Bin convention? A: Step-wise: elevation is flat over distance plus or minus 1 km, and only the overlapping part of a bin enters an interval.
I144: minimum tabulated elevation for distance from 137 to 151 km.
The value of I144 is 186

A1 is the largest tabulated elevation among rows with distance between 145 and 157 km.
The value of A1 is 321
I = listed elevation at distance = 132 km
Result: 227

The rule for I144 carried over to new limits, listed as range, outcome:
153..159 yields 317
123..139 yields 217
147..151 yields 248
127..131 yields 219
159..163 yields 323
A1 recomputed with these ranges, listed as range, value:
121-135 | 242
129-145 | 241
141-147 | 245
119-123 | 263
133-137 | 237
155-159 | 319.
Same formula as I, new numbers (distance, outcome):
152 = 317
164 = 328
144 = 194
